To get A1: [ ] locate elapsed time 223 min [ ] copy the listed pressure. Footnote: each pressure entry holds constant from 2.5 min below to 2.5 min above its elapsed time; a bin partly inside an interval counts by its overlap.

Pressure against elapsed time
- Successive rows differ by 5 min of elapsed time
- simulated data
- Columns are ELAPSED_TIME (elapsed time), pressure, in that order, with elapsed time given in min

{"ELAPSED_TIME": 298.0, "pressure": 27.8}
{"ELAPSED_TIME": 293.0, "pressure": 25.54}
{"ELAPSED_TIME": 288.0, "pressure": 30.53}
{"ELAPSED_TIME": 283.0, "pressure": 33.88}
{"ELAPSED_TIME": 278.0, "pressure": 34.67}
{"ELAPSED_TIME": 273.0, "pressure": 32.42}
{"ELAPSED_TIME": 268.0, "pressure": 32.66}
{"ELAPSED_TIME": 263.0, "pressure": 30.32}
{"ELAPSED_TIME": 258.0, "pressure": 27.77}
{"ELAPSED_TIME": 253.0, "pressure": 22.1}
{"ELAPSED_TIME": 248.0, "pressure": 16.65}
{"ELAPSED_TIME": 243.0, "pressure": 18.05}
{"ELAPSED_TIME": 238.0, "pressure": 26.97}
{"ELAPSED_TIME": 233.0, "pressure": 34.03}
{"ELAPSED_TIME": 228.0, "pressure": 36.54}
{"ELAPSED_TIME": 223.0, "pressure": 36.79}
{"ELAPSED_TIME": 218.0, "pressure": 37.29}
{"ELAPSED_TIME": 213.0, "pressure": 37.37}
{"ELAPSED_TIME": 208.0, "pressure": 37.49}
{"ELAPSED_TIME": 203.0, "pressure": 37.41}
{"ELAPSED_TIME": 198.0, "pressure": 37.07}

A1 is 36.79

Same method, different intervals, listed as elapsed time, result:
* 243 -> 18.05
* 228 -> 36.54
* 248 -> 16.65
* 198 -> 37.07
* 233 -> 34.03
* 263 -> 30.32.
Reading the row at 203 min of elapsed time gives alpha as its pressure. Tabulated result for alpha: 37.41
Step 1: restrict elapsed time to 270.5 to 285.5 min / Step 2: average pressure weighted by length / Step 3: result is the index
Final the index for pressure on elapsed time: 33.7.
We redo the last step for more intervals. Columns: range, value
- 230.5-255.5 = 23.6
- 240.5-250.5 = 17.4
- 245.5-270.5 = 25.9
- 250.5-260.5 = 24.9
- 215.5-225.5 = 37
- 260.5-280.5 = 32.5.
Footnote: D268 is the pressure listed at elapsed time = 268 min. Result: 32.66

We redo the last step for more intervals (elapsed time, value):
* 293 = 25.54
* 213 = 37.37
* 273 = 32.42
